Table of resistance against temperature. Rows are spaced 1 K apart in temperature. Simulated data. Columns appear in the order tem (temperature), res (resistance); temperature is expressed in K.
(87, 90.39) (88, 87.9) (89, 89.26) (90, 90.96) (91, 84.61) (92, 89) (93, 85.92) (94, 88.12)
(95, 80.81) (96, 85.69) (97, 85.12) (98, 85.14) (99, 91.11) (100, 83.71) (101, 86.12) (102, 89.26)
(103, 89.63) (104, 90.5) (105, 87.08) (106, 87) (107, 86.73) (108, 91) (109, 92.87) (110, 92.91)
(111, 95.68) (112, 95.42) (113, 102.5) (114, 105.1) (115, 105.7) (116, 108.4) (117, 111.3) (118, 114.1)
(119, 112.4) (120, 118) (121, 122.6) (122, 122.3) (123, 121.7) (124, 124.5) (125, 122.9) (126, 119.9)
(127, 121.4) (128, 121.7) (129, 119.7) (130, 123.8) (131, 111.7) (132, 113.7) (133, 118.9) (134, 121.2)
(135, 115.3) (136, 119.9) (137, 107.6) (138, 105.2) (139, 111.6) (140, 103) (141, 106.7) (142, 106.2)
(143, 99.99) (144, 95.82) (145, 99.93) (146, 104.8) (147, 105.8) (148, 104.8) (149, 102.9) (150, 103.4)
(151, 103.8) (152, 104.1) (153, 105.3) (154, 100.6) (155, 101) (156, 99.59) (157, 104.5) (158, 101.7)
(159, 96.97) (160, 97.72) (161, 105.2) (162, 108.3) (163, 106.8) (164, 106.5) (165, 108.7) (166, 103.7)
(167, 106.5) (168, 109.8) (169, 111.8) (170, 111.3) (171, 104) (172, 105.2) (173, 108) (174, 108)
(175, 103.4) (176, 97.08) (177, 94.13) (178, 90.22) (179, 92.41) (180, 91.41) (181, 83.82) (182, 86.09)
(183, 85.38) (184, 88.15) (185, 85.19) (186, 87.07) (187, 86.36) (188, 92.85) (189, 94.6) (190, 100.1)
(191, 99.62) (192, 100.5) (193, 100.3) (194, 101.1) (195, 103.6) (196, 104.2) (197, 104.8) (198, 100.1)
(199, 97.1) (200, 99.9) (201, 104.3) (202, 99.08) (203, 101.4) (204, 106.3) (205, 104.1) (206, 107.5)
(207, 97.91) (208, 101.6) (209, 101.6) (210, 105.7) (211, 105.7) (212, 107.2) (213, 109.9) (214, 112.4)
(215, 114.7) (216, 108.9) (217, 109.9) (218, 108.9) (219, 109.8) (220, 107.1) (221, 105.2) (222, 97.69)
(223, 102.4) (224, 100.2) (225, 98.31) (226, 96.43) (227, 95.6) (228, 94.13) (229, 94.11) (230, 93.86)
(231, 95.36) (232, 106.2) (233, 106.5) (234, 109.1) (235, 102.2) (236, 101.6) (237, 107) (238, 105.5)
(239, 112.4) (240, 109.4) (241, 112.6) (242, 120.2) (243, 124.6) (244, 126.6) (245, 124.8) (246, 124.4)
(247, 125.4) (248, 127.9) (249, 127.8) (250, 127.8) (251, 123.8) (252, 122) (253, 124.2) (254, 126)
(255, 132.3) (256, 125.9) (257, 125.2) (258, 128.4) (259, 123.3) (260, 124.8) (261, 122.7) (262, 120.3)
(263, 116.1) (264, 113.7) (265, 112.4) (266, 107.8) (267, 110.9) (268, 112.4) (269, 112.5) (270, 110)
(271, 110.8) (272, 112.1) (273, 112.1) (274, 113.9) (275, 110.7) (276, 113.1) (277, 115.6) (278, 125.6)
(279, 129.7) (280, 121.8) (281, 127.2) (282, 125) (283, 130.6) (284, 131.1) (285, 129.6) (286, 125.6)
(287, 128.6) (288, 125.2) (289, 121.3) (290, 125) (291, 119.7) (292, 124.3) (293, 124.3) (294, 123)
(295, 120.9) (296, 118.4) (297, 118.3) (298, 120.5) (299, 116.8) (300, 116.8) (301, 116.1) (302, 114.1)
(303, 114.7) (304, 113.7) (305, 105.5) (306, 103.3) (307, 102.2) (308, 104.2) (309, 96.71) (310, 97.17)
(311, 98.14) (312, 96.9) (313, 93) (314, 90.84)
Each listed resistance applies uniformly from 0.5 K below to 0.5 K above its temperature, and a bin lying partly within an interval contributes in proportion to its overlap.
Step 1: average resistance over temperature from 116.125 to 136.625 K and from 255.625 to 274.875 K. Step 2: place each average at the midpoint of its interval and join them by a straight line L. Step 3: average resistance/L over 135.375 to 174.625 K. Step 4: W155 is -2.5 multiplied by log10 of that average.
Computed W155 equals 0.13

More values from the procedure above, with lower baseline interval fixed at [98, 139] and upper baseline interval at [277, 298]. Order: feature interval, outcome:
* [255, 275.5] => 0.049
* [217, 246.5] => 0.115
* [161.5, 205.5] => 0.141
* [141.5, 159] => 0.076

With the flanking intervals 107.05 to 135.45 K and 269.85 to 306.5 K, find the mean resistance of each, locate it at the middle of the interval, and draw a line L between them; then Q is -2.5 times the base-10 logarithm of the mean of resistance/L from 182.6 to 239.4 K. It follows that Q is 0.15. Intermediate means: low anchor 112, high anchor 119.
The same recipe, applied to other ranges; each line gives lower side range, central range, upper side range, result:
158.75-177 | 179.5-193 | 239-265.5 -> 0.19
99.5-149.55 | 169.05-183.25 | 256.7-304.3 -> 0.13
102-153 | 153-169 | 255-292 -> 0.06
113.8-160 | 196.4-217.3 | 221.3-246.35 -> 0.03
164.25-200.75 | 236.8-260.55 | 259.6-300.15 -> -0.09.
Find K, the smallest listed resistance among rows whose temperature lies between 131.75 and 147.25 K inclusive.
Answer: 95.82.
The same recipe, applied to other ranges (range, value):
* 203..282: 93.86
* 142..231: 83.82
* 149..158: 99.59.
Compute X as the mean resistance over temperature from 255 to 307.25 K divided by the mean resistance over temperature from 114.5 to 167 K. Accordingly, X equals 1.1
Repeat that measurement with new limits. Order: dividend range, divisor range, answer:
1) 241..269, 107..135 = 1.09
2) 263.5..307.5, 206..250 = 1.09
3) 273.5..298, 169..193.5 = 1.28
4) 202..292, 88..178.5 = 1.11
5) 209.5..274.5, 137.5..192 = 1.12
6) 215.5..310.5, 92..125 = 1.17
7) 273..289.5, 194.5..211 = 1.20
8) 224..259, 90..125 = 1.17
